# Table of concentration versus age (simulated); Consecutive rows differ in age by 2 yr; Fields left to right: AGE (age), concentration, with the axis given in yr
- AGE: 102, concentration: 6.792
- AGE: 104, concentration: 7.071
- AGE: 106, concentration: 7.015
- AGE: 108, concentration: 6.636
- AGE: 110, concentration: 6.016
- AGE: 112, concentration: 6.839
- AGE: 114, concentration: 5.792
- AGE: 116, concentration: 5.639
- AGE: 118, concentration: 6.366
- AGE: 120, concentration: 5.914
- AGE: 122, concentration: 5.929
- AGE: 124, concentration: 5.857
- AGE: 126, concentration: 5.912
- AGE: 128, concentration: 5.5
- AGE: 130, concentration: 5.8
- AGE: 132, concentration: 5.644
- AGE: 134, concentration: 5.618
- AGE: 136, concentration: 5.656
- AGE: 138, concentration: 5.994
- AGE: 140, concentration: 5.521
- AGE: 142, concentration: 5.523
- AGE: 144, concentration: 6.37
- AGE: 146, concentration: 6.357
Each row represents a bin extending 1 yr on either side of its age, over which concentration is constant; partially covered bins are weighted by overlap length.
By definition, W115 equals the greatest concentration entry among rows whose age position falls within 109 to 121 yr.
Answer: 6.839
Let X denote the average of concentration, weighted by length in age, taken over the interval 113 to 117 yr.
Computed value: 5.72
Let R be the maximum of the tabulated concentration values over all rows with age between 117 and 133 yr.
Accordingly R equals 6.366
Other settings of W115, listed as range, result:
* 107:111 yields 6.636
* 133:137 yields 5.656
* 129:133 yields 5.8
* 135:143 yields 5.994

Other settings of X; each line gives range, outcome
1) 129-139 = 5.74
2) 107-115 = 6.32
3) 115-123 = 5.96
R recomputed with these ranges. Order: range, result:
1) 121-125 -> 5.929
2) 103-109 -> 7.071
